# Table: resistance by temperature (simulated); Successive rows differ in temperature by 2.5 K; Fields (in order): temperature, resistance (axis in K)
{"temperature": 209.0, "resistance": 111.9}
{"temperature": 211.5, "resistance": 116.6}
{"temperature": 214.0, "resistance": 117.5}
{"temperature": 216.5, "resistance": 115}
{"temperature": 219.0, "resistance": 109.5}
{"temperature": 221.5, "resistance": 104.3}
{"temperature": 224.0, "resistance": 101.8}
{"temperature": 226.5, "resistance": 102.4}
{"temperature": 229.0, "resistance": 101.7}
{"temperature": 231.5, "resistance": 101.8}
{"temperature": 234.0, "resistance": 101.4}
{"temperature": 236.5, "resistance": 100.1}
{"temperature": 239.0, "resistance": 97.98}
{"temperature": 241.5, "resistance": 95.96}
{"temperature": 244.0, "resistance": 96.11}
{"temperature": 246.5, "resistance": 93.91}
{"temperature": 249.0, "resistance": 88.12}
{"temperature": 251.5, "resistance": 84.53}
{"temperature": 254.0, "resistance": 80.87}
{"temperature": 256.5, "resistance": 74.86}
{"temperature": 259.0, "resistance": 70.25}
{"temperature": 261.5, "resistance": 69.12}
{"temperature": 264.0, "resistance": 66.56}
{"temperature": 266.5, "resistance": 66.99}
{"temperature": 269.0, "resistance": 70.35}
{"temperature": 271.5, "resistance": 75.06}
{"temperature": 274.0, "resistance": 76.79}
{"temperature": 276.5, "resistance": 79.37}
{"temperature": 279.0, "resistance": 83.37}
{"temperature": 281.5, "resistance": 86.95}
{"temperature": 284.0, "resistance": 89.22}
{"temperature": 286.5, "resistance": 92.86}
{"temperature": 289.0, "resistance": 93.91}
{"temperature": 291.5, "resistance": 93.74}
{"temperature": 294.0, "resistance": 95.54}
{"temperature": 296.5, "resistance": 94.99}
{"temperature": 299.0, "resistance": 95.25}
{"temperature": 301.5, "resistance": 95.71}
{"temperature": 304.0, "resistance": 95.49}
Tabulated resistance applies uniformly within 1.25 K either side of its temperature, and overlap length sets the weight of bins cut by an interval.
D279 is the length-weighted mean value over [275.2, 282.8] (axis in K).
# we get 83.2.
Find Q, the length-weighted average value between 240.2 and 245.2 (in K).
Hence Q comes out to 96.1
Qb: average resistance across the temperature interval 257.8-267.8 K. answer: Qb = 68.2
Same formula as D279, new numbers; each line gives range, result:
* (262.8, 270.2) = 68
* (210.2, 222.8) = 113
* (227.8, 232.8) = 102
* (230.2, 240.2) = 100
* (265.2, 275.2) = 72.2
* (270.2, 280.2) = 78.6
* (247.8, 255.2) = 84.5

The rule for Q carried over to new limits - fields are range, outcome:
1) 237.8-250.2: 94.4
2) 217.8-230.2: 104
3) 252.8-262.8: 73.7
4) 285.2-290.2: 93.3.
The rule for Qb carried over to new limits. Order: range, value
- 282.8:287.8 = 91.1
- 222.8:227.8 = 102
